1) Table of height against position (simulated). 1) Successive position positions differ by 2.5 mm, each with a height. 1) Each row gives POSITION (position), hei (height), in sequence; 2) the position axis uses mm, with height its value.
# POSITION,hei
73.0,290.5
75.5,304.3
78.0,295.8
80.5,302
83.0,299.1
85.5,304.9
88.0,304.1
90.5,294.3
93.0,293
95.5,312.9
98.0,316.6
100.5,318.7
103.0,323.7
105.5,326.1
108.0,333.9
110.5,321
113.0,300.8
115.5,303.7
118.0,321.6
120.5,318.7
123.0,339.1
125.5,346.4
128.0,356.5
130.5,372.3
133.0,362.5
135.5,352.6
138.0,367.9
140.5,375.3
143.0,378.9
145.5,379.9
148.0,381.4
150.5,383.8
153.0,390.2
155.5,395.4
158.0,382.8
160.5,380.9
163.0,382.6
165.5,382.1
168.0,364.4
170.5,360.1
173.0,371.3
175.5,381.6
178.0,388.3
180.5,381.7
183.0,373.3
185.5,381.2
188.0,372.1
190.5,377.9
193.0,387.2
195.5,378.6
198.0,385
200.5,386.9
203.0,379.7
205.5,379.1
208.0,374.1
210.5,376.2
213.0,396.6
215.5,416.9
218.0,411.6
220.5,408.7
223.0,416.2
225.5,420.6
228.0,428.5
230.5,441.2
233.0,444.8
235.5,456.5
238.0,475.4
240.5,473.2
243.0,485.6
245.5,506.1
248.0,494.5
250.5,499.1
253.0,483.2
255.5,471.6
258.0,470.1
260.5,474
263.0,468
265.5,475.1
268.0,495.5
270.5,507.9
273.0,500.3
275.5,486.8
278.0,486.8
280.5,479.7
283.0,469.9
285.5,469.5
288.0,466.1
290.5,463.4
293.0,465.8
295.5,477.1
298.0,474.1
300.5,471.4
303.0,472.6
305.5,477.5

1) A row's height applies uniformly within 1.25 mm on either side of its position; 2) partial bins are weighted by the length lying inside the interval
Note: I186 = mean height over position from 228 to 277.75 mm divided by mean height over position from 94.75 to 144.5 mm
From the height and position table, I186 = 1.42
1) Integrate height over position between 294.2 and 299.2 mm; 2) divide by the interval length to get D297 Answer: 476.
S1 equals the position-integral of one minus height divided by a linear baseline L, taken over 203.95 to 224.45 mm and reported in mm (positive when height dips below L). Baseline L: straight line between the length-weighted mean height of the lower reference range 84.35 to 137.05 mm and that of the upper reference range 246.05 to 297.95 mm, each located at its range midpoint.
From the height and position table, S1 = 1.3 mm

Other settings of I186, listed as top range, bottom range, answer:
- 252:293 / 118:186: 1.29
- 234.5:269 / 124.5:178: 1.28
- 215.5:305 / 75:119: 1.51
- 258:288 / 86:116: 1.54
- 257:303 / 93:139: 1.44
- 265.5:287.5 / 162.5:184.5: 1.29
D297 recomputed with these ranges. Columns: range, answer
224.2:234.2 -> 434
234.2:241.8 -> 468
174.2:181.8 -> 384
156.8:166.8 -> 382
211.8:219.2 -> 408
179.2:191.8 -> 377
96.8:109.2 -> 324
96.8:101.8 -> 318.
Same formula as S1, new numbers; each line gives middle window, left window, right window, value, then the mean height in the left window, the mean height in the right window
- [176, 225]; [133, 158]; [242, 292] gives 4.2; 378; 483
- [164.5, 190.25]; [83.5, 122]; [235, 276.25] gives 1.3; 313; 484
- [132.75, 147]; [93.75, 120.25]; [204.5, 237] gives -1.0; 317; 414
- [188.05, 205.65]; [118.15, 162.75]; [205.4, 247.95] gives 1.2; 368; 433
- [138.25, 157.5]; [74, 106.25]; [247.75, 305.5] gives -1.2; 307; 479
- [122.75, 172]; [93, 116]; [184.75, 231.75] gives -3.3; 317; 396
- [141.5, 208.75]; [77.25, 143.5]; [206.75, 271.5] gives 1.6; 327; 453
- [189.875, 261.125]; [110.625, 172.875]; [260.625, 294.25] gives 0.7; 361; 479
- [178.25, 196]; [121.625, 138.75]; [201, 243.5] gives 0.8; 356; 421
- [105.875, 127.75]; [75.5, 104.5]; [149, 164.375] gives 0.9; 306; 386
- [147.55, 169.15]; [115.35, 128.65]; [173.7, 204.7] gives -1.5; 332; 381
